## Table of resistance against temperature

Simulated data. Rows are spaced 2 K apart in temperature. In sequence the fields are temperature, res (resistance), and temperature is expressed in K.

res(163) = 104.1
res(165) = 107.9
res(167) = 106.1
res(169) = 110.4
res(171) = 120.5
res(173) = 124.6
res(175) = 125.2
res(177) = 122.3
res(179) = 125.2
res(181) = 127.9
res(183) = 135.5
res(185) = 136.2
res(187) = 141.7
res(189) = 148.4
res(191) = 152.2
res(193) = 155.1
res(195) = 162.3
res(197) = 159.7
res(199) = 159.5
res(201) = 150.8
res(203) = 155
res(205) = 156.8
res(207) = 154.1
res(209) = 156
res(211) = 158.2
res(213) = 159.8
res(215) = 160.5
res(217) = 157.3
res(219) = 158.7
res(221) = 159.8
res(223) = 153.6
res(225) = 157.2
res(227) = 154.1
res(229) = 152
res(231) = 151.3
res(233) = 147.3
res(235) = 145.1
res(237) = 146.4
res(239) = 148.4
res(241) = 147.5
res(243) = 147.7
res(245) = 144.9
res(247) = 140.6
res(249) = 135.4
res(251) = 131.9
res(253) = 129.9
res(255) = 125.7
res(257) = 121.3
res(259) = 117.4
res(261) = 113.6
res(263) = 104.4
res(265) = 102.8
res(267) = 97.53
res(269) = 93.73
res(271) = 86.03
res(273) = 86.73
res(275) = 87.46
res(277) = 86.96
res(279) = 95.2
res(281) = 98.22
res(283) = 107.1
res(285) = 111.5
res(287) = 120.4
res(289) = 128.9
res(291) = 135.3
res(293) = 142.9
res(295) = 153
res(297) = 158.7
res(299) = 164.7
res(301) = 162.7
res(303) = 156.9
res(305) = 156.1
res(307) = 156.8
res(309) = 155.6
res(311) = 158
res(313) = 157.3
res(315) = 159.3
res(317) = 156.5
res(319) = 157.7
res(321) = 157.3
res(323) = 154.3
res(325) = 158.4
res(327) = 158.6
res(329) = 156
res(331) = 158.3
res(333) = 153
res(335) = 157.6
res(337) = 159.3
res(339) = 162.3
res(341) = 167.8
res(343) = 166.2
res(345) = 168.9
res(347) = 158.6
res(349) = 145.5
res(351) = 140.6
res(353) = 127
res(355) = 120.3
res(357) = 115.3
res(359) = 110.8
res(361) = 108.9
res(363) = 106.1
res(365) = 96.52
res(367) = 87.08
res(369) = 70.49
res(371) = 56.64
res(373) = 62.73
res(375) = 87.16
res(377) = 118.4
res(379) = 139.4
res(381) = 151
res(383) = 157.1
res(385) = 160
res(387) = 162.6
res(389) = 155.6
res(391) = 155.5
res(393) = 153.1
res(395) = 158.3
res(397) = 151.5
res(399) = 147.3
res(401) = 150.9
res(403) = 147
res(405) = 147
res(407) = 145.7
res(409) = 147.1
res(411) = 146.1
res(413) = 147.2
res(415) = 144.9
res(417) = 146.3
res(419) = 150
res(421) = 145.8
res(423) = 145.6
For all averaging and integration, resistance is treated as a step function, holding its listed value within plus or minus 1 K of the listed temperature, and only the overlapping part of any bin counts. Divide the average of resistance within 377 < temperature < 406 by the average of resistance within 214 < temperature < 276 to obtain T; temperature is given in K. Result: 1.1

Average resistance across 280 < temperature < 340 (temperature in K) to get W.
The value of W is 149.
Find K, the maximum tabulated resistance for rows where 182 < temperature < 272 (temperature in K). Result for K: 162.3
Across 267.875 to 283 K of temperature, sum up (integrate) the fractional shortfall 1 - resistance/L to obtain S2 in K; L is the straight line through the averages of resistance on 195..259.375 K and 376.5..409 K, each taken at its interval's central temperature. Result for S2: 5.8 K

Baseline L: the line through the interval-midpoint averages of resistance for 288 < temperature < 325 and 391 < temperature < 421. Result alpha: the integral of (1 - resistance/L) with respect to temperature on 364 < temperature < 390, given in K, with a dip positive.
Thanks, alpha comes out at 6.0 K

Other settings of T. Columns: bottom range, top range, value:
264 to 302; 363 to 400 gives 1.07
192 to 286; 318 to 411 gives 1.03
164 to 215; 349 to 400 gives 0.88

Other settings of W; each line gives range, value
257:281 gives 98.5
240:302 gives 122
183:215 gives 153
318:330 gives 157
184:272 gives 142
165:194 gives 130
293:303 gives 158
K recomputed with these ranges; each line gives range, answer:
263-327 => 164.7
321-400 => 168.9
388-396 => 158.3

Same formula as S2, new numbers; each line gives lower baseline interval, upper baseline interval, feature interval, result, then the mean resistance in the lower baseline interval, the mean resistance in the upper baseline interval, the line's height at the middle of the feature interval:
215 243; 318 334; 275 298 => 5.2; 152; 157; 155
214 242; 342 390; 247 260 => 1.7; 153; 124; 147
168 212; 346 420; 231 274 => 4.4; 143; 132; 139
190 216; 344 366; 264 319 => 3.8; 157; 127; 140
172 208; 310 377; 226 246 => -1.0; 144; 135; 141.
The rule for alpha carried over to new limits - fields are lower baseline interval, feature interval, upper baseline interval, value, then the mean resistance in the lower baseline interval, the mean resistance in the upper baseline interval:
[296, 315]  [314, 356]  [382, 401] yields 0.8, 159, 155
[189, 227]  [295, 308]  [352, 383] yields -3.3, 157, 106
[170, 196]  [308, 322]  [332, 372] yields -2.9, 137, 129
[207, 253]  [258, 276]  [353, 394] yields 5.5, 150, 119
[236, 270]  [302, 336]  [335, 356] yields -2.9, 126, 152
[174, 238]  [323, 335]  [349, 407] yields -2.1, 150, 127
